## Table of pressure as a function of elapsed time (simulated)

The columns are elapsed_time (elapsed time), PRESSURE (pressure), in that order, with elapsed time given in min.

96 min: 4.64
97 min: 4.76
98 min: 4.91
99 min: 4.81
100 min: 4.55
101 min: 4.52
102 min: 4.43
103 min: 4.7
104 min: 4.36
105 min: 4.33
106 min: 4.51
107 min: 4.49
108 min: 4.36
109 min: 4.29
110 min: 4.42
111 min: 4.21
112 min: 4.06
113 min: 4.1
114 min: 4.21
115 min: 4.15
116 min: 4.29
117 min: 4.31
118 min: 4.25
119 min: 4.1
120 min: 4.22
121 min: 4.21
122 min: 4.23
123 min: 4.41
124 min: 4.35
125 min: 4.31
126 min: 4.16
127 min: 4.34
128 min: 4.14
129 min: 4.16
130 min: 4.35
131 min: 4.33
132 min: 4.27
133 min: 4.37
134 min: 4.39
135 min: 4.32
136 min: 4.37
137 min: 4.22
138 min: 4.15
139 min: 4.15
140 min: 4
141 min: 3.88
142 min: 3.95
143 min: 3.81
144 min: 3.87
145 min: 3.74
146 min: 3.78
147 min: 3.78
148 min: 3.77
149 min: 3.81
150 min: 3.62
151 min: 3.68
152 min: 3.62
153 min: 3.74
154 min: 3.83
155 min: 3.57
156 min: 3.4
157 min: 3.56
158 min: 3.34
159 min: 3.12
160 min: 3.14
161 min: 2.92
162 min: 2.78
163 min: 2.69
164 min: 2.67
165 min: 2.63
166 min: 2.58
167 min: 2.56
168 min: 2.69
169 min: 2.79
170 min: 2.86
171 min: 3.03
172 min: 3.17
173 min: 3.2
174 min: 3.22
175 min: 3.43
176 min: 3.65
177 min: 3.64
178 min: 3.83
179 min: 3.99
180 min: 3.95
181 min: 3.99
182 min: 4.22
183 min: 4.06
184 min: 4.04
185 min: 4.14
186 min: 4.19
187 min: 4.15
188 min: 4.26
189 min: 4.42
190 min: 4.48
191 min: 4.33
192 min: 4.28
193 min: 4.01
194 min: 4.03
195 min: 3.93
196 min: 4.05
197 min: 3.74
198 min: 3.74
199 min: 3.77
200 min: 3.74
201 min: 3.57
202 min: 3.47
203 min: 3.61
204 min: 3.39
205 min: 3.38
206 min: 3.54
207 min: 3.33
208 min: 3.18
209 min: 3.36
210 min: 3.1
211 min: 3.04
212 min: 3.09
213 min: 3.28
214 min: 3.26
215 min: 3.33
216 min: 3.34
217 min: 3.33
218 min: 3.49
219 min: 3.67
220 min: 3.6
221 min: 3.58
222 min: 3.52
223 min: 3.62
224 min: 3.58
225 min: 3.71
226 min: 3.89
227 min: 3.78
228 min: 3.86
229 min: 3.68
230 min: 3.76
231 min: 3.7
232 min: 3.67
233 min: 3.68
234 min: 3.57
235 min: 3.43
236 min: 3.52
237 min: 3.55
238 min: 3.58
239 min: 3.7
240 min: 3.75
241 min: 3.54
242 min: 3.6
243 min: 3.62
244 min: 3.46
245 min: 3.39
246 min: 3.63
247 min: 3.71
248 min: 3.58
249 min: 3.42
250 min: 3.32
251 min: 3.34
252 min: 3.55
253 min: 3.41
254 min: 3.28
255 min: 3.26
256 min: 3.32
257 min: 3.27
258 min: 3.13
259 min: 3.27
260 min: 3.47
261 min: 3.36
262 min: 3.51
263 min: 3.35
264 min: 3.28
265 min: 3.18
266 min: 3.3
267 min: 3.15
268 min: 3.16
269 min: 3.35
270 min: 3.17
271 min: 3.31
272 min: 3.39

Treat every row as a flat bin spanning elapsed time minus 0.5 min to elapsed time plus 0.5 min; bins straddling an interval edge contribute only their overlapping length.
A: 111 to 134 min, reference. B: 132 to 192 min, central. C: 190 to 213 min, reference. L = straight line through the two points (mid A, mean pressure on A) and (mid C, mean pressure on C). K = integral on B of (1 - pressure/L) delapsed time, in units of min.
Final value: 4.14 min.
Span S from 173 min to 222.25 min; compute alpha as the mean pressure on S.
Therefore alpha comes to 3.7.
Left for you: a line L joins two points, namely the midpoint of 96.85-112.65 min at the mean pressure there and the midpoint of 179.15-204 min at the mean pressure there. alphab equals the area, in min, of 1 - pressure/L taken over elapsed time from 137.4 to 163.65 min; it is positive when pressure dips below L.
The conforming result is 3.9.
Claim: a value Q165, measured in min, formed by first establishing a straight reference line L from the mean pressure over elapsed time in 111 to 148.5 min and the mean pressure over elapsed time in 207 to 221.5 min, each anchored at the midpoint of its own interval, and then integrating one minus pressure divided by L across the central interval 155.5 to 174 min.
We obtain 4.1 min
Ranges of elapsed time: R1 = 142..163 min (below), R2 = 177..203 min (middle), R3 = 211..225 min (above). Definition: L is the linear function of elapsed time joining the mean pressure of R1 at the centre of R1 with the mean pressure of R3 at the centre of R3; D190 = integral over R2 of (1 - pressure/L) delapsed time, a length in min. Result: -3.92 min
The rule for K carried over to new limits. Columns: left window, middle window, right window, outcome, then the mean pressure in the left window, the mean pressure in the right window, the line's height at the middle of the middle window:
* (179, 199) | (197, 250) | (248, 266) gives 2.4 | 4.09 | 3.34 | 3.71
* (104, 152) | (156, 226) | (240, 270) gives 4.6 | 4.15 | 3.39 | 3.77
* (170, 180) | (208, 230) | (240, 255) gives 0.0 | 3.46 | 3.49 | 3.48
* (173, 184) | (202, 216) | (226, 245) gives 1.5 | 3.78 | 3.64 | 3.7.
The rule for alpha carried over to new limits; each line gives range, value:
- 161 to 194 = 3.56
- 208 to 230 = 3.48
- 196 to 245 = 3.54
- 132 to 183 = 3.56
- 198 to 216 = 3.39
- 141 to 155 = 3.77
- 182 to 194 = 4.21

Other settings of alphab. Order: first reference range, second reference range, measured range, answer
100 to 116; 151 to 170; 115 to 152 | -3.7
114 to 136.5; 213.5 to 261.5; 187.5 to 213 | 0.5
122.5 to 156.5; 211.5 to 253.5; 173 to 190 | -0.6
